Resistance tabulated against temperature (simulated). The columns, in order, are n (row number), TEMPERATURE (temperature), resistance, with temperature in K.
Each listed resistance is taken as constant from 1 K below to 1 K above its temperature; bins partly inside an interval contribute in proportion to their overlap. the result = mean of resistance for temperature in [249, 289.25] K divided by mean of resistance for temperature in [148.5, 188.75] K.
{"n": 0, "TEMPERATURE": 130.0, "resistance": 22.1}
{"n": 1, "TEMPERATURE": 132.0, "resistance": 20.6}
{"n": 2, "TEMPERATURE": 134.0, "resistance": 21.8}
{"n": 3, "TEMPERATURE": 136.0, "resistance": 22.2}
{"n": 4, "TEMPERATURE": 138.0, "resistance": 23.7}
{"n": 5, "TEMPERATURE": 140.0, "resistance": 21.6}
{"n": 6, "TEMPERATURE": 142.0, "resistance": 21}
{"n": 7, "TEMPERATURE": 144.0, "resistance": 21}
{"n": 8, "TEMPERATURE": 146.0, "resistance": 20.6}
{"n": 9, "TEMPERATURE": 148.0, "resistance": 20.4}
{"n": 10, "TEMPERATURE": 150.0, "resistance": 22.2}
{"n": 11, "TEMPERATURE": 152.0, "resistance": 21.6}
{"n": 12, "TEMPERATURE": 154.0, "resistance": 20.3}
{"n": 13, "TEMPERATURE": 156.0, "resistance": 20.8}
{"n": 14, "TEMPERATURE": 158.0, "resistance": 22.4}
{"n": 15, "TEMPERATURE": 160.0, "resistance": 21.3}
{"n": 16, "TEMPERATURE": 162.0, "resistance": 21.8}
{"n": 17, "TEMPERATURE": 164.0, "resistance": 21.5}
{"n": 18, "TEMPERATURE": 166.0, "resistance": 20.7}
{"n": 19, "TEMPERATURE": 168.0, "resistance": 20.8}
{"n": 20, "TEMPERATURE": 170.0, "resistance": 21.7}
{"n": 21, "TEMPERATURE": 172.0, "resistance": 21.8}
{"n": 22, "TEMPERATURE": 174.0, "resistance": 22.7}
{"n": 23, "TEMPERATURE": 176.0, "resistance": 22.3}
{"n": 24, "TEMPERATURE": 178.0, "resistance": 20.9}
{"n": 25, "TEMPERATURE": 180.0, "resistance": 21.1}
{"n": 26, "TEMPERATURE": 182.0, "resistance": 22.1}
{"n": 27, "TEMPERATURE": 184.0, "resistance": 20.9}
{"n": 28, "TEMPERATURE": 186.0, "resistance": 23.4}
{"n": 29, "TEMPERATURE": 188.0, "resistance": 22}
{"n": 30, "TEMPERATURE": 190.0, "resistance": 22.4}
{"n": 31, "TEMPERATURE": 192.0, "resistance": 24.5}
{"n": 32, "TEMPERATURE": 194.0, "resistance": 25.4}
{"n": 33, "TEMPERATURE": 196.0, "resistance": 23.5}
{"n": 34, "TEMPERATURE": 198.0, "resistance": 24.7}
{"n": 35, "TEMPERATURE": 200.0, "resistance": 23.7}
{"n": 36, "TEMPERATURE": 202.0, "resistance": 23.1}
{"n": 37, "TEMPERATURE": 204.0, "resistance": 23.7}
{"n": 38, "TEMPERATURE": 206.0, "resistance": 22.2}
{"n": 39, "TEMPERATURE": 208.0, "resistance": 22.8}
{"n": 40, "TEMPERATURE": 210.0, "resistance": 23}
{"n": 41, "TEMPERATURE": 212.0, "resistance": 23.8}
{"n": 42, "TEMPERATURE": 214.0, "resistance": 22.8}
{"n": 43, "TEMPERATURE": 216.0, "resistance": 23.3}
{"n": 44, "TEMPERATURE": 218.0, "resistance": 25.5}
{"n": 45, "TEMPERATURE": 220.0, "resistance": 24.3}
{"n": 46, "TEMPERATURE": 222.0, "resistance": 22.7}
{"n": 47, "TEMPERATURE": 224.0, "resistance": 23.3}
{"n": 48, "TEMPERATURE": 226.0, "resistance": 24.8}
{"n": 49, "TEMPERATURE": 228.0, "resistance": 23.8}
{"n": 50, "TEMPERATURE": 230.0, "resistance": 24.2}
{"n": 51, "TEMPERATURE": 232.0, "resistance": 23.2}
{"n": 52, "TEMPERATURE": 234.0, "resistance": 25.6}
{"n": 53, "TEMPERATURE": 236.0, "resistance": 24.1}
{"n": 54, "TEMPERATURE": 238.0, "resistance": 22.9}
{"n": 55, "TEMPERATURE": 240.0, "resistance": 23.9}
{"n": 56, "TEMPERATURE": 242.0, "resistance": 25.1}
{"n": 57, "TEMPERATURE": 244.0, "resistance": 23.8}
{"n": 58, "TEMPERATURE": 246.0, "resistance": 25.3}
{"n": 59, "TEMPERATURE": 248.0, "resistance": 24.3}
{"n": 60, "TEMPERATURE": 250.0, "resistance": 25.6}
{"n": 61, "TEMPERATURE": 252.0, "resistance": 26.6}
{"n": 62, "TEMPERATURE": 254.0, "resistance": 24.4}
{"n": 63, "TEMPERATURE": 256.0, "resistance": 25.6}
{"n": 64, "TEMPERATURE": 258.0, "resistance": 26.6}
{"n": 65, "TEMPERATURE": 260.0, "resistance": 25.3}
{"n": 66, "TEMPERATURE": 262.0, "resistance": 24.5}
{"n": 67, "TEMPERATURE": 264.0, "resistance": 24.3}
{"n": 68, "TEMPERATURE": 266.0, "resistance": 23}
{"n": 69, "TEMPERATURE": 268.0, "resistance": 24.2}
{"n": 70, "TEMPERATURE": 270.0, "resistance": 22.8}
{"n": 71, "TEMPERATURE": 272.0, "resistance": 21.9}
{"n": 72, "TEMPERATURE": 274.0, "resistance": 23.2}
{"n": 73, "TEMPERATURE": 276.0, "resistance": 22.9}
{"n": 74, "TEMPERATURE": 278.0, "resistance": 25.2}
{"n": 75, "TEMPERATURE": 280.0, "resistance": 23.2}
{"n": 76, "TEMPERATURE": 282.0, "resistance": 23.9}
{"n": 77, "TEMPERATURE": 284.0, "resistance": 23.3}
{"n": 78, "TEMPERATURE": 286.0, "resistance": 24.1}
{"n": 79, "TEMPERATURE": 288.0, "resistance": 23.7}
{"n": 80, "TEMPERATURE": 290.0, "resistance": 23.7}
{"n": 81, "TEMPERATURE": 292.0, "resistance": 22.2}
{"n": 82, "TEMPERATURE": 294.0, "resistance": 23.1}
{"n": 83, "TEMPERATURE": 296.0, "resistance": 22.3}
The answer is 1.12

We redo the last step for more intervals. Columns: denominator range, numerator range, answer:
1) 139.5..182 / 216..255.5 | 1.14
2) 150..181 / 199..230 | 1.10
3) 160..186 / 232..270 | 1.14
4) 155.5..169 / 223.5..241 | 1.12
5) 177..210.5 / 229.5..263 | 1.08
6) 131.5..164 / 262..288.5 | 1.10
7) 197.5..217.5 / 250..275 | 1.05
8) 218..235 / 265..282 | 0.97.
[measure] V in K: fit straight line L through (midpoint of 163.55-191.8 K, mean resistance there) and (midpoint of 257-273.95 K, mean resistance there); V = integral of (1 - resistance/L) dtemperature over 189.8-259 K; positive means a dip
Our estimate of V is -3.5 K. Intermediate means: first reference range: 21.8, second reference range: 24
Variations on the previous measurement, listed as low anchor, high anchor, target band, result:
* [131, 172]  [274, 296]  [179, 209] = -1.32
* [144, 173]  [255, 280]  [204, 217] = -0.24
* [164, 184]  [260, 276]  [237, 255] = -1.26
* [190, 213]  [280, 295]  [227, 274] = -1.73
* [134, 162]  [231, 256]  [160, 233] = 0.64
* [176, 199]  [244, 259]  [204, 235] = 0.51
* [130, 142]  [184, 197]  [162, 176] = 0.72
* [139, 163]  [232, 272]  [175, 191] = 0.29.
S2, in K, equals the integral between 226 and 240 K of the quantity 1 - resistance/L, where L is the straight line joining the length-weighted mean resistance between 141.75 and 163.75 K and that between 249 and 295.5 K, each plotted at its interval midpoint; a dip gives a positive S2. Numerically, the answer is -0.5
